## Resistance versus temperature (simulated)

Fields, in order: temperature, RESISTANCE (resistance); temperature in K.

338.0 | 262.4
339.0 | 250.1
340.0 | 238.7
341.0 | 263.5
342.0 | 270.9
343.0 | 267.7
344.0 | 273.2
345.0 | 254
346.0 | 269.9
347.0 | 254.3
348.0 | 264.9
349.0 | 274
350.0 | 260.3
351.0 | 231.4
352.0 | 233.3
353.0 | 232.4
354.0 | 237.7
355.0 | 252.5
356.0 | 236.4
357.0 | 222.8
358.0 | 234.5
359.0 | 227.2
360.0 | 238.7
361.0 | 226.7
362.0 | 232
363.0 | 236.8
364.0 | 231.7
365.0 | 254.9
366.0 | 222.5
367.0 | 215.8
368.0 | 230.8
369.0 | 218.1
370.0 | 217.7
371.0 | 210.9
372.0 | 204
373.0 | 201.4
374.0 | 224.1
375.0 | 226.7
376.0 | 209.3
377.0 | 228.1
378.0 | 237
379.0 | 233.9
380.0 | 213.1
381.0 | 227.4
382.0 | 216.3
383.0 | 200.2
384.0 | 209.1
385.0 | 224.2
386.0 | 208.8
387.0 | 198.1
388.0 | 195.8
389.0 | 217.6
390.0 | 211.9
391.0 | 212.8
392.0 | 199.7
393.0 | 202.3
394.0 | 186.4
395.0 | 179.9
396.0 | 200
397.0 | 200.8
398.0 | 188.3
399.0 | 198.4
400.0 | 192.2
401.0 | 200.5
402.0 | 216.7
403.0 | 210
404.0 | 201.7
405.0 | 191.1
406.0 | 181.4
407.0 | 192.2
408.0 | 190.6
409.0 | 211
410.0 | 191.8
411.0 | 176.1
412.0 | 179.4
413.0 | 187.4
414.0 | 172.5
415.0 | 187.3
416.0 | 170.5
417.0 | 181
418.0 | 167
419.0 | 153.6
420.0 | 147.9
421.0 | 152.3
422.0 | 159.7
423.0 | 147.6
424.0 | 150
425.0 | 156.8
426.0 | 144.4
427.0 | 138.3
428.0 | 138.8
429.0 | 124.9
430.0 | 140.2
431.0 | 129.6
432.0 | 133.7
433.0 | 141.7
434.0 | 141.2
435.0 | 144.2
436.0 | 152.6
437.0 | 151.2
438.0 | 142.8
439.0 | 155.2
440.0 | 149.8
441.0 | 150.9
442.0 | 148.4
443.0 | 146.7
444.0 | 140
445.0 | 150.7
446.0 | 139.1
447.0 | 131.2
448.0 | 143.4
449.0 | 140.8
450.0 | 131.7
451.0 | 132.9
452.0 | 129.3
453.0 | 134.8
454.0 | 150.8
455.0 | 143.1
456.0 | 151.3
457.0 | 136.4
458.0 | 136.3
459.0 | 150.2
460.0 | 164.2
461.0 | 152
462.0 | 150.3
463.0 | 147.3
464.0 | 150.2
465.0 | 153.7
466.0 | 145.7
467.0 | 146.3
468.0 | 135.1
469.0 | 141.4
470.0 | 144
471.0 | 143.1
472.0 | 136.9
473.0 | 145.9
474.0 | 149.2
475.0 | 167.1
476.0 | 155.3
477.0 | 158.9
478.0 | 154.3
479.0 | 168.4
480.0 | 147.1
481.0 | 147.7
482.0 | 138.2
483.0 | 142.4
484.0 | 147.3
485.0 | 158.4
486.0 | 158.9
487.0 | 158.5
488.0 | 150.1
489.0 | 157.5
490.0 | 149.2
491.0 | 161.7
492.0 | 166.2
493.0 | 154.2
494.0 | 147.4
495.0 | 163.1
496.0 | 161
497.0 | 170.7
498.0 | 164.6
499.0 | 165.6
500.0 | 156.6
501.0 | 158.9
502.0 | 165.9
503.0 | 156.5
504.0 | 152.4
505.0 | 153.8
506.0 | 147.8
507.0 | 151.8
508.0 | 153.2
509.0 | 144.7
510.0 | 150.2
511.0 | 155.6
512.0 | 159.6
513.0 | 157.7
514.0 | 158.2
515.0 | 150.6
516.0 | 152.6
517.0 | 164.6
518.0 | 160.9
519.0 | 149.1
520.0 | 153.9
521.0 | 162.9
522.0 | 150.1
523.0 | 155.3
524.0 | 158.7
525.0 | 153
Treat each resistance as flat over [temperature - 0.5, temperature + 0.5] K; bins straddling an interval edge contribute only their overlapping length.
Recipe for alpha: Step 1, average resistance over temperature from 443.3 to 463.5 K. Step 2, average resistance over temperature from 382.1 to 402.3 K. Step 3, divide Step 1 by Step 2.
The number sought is 0.71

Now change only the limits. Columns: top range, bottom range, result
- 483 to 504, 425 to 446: 1.10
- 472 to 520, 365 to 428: 0.79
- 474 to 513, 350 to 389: 0.69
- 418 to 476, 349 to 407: 0.67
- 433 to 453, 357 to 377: 0.64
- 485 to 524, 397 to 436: 0.92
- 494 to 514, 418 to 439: 1.08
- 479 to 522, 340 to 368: 0.64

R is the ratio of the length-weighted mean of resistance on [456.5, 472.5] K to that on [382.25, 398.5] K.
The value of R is 0.72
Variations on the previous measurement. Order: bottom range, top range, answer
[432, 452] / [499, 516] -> 1.08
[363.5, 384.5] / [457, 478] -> 0.67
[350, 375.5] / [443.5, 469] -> 0.63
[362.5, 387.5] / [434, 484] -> 0.66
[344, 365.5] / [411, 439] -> 0.63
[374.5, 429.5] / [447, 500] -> 0.79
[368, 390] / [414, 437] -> 0.70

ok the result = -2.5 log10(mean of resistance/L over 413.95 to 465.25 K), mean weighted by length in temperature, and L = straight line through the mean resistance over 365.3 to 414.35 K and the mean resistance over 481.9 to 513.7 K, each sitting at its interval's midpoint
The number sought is 0.23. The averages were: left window 206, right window 156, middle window 147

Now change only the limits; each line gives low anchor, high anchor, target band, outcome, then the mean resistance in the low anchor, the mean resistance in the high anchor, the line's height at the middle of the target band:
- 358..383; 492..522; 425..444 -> 0.32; 224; 157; 193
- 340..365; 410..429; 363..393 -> -0.02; 247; 162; 214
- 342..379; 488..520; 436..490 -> 0.21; 236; 157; 179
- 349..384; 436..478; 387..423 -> 0.03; 228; 146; 193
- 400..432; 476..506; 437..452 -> 0.16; 170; 156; 165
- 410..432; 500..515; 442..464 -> 0.10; 158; 155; 157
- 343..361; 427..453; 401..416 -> -0.07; 247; 141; 179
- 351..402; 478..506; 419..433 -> 0.31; 217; 156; 191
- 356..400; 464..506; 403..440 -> 0.18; 216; 154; 190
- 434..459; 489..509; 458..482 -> 0.00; 143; 158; 150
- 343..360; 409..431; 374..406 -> -0.05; 248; 161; 199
